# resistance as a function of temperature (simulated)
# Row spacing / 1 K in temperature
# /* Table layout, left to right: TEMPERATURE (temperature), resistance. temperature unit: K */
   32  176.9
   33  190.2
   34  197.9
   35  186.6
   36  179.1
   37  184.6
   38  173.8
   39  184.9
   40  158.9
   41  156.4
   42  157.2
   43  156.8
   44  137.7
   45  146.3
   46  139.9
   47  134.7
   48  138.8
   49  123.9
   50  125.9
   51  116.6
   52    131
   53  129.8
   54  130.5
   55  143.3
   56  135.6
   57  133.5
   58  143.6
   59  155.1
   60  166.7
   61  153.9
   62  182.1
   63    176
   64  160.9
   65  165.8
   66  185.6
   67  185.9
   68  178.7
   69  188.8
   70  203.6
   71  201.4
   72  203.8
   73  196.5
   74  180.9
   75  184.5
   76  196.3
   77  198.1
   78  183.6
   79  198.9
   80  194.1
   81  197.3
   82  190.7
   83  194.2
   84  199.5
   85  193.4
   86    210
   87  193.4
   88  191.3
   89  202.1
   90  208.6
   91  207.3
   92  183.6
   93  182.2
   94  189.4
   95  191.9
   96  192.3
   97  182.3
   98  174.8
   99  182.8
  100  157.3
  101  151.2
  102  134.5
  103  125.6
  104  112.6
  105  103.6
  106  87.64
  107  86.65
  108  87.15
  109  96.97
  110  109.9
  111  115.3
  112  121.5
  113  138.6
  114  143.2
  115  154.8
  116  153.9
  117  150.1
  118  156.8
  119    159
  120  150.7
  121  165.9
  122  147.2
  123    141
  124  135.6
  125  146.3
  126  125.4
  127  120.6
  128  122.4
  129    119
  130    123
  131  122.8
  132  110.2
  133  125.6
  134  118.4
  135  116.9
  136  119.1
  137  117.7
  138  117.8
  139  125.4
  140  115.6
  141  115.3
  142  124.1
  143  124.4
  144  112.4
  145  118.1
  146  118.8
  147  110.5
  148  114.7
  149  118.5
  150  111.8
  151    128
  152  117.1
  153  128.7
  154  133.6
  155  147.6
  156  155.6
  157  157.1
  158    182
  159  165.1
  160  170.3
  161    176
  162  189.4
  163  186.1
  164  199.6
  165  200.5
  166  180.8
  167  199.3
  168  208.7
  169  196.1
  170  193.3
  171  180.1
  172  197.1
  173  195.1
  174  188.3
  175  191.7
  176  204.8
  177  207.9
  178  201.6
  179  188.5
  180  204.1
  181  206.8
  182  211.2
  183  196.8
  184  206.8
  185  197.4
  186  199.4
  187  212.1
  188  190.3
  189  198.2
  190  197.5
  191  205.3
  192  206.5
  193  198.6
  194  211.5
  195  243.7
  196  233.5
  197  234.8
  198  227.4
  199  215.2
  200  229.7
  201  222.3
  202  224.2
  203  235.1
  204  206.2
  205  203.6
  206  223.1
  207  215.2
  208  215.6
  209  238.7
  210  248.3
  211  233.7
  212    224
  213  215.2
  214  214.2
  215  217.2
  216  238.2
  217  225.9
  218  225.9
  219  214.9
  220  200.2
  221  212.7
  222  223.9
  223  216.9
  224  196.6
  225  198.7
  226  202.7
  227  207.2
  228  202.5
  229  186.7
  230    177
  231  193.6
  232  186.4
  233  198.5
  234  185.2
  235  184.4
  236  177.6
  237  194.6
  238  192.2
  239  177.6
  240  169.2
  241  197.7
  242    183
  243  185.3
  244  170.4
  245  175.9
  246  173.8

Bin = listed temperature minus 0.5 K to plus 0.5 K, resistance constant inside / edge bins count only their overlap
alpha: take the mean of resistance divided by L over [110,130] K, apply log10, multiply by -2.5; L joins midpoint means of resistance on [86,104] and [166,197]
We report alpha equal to 0.311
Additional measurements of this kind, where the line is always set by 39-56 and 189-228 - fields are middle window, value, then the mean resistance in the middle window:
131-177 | 0.262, 152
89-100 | -0.158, 189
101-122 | 0.312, 129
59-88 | -0.220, 188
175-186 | 0.014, 202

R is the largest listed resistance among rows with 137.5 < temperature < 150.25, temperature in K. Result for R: 125.4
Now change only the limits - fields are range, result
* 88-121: 208.6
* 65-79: 203.8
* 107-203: 243.7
